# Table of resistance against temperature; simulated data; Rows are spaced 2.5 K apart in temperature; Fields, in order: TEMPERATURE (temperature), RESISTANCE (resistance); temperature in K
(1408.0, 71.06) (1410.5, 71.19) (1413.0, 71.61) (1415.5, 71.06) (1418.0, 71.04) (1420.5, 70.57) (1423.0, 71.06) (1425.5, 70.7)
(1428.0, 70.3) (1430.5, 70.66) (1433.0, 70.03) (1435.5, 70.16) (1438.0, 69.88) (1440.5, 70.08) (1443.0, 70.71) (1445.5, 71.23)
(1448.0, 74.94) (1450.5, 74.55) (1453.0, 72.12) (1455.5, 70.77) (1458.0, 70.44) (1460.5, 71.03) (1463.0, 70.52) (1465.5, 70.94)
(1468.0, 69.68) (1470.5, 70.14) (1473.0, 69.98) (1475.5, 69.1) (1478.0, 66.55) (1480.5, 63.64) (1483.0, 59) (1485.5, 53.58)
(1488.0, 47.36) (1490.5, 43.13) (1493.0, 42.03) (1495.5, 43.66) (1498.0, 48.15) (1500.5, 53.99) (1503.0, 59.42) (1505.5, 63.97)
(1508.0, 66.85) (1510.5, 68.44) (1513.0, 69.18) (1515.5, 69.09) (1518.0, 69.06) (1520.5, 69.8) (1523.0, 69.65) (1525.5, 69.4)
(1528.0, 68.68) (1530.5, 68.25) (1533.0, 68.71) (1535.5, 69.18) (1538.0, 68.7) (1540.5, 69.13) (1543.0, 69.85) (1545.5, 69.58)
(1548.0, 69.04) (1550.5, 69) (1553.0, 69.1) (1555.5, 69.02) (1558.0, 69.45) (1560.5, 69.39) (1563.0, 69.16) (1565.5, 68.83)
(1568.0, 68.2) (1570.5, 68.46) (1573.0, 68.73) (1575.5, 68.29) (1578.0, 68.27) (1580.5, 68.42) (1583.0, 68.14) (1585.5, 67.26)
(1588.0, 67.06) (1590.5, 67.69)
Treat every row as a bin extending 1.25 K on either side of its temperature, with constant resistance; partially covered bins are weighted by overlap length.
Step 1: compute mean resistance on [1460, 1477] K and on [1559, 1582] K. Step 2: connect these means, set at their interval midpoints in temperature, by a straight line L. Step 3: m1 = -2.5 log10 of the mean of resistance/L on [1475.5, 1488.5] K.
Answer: 0.17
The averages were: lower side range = 70.1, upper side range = 68.6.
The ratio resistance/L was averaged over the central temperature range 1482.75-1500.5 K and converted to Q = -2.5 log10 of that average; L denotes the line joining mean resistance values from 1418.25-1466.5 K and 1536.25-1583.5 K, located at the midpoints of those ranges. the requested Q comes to 0.41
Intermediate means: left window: 71.1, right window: 68.9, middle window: 47.9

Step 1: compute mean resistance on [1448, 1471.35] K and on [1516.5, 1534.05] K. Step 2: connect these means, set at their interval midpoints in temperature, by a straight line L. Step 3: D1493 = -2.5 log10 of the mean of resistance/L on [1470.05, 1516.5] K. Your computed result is 0.19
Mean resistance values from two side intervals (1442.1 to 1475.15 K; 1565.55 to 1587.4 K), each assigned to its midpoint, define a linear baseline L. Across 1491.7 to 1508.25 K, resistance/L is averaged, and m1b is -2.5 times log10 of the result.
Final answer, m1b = 0.30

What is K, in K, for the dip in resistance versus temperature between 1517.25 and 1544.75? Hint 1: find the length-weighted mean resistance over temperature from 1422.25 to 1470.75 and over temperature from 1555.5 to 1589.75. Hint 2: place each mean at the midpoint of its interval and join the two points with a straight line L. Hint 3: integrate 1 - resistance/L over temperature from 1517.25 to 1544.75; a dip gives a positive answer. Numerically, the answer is 0.1 K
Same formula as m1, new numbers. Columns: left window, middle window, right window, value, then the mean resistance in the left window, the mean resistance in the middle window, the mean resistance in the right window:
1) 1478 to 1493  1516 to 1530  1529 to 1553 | -0.09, 53.5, 69.2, 69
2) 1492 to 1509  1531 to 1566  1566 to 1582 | -0.09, 54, 69.1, 68.4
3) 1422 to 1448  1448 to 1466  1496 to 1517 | -0.06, 70.7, 71.7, 61.8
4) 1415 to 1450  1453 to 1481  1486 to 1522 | -0.08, 71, 69.6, 58.1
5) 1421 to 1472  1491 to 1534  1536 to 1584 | 0.12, 71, 62.5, 68.9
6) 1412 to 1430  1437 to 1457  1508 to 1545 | -0.02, 70.9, 71.8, 69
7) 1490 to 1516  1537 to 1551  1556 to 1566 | -0.06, 57.1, 69.2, 69.2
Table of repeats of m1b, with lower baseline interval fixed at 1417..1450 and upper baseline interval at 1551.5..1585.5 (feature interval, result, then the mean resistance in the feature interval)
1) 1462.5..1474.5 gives 0.00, 70.2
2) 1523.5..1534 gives 0.01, 68.8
